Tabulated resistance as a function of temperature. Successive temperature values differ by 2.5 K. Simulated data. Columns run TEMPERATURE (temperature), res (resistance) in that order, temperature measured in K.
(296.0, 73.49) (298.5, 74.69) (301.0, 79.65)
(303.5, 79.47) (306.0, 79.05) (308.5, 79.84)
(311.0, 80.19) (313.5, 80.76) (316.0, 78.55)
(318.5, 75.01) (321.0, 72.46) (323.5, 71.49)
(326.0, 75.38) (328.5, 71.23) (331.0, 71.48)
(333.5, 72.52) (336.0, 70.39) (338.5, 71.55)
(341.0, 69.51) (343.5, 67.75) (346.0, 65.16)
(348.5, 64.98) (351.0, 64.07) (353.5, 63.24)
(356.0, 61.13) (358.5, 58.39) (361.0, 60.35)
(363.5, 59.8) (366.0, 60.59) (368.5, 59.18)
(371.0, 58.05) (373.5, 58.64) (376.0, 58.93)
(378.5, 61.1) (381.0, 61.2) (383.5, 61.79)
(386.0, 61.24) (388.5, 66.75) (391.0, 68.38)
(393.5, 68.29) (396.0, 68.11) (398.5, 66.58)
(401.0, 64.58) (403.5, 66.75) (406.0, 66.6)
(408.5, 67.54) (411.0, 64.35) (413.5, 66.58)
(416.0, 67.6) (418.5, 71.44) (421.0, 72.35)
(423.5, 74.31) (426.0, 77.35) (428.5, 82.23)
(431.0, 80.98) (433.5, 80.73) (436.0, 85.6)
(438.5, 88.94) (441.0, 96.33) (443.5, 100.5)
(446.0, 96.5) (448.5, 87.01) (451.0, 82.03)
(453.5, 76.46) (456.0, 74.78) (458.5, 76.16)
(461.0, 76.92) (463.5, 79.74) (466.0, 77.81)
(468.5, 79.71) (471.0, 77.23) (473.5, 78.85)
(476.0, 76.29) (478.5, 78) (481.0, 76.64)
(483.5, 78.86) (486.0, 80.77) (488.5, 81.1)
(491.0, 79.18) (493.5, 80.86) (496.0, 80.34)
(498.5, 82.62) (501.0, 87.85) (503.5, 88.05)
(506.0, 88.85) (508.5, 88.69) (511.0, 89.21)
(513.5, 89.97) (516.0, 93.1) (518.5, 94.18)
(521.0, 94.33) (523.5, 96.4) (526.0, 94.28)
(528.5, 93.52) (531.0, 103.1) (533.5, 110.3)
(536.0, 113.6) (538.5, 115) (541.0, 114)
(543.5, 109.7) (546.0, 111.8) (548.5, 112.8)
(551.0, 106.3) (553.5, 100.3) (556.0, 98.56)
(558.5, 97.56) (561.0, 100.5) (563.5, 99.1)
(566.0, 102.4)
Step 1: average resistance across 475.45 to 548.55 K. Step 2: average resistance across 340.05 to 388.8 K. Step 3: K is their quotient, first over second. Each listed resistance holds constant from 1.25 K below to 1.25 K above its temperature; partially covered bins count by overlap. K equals 1.49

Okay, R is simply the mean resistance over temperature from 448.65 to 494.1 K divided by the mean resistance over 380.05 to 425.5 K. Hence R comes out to 1.2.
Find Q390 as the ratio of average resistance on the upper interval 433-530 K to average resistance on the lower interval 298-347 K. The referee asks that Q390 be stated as 1.14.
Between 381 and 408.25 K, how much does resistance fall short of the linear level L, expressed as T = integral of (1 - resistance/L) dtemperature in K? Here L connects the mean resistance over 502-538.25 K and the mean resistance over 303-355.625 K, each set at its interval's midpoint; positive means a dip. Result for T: 5.0 K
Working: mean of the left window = 72.3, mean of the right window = 96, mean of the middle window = 65.8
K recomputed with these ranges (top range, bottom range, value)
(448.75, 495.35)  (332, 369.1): 1.21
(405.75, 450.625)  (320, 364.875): 1.18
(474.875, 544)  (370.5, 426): 1.38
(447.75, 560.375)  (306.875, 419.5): 1.34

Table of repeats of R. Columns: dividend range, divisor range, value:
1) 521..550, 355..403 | 1.70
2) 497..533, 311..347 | 1.27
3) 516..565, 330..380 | 1.62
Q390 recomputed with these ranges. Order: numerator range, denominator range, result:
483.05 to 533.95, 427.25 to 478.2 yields 1.08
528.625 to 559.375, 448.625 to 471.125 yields 1.37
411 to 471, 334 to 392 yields 1.27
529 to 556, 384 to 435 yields 1.55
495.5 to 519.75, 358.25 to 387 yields 1.48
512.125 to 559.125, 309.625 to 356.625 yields 1.44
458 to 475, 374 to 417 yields 1.20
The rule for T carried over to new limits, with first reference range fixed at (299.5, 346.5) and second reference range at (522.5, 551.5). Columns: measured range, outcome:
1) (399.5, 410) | 2.5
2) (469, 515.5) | 8.2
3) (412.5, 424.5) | 2.5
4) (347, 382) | 8.7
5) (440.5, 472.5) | 4.0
